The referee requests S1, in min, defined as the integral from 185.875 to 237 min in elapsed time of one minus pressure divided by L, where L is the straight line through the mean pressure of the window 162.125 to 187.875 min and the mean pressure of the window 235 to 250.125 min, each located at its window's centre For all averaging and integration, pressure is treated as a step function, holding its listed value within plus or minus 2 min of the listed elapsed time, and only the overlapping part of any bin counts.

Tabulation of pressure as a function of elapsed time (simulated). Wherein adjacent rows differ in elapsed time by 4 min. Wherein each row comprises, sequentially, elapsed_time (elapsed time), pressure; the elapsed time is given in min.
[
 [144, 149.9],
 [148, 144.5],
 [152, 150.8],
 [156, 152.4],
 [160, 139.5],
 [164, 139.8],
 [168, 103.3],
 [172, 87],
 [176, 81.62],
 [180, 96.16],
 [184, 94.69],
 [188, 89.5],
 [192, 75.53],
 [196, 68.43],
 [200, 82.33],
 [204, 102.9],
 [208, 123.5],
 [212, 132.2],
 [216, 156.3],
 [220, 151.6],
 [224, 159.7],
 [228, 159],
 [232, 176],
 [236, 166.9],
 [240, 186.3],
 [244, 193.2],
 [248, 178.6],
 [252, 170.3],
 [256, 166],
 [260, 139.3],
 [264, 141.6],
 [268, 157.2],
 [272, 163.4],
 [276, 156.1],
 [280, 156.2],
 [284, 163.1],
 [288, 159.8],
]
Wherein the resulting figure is 7.42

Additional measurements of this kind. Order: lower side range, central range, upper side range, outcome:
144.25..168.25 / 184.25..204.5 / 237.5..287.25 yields 9.00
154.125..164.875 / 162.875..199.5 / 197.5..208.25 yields 9.12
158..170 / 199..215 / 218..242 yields 4.02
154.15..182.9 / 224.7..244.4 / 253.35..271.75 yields -4.54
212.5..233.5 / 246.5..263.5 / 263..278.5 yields -0.52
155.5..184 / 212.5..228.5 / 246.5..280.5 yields -2.04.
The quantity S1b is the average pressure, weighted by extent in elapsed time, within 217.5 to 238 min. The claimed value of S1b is 162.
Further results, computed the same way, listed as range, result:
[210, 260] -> 165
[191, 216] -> 103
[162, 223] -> 107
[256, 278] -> 153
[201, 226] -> 135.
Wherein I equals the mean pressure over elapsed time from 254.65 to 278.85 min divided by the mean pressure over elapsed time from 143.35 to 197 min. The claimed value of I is 1.37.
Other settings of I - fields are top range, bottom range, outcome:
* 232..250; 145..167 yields 1.26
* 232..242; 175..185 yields 1.93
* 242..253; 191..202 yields 2.41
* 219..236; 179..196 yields 1.89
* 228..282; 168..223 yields 1.59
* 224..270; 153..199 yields 1.61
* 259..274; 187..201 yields 1.94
